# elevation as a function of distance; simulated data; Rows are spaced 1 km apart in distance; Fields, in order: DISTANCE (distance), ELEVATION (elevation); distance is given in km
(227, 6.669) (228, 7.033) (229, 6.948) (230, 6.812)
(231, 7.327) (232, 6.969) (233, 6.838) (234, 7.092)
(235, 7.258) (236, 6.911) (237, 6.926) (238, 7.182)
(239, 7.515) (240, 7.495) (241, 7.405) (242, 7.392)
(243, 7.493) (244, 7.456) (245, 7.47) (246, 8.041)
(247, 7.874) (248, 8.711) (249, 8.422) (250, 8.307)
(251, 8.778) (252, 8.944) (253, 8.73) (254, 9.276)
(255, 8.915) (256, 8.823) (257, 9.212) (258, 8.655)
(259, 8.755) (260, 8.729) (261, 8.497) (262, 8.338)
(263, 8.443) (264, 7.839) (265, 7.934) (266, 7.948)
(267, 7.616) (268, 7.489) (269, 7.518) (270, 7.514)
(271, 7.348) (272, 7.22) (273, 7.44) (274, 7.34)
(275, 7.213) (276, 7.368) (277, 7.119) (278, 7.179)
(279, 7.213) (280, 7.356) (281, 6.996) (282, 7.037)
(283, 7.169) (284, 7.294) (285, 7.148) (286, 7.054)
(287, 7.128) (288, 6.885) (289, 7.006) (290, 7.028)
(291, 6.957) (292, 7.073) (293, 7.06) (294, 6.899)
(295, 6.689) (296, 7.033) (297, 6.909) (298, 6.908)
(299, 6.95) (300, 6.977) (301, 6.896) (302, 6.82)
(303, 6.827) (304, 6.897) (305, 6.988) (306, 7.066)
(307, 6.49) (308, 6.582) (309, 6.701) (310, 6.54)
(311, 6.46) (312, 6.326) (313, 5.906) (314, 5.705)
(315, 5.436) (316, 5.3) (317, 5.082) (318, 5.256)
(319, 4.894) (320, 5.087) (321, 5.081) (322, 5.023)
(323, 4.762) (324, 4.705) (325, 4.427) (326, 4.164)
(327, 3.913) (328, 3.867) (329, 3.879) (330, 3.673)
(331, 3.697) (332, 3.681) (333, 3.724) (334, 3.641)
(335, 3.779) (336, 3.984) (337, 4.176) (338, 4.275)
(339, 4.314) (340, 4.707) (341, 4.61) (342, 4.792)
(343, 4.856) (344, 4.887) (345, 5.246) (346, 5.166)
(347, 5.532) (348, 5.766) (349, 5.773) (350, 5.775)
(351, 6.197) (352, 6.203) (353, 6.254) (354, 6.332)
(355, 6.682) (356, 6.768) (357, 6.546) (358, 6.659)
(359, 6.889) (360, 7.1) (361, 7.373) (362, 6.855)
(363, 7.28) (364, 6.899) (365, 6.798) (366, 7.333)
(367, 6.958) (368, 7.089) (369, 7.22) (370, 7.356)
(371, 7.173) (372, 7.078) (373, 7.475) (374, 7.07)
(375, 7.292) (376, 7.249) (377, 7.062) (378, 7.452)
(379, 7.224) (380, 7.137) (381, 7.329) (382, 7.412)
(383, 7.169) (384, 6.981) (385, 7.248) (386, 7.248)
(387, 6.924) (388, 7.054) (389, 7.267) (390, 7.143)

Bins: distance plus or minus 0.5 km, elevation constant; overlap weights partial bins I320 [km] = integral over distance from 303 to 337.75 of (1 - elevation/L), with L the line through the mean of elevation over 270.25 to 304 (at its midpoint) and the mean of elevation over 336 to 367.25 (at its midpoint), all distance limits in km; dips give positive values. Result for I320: 7.5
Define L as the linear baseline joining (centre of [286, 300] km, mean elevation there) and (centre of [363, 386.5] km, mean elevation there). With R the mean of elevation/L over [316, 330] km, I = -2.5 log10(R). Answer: 0.46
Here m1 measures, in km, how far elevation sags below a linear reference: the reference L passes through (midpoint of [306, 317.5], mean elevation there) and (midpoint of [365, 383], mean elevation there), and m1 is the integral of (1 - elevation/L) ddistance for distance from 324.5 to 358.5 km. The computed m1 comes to 8.8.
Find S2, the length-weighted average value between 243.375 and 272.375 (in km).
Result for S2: 8.24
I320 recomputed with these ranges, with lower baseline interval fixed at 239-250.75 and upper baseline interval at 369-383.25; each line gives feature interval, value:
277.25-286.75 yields 0.6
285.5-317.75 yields 4.0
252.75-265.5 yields -1.4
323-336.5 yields 6.3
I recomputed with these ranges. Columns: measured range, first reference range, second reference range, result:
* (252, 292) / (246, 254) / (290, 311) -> 0.015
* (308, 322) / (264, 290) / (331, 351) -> 0.015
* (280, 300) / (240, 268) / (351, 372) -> 0.115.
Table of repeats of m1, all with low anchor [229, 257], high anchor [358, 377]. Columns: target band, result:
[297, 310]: 1.1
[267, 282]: 0.6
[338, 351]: 3.8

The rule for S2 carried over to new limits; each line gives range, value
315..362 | 5.12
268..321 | 6.75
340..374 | 6.38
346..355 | 5.97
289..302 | 6.95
